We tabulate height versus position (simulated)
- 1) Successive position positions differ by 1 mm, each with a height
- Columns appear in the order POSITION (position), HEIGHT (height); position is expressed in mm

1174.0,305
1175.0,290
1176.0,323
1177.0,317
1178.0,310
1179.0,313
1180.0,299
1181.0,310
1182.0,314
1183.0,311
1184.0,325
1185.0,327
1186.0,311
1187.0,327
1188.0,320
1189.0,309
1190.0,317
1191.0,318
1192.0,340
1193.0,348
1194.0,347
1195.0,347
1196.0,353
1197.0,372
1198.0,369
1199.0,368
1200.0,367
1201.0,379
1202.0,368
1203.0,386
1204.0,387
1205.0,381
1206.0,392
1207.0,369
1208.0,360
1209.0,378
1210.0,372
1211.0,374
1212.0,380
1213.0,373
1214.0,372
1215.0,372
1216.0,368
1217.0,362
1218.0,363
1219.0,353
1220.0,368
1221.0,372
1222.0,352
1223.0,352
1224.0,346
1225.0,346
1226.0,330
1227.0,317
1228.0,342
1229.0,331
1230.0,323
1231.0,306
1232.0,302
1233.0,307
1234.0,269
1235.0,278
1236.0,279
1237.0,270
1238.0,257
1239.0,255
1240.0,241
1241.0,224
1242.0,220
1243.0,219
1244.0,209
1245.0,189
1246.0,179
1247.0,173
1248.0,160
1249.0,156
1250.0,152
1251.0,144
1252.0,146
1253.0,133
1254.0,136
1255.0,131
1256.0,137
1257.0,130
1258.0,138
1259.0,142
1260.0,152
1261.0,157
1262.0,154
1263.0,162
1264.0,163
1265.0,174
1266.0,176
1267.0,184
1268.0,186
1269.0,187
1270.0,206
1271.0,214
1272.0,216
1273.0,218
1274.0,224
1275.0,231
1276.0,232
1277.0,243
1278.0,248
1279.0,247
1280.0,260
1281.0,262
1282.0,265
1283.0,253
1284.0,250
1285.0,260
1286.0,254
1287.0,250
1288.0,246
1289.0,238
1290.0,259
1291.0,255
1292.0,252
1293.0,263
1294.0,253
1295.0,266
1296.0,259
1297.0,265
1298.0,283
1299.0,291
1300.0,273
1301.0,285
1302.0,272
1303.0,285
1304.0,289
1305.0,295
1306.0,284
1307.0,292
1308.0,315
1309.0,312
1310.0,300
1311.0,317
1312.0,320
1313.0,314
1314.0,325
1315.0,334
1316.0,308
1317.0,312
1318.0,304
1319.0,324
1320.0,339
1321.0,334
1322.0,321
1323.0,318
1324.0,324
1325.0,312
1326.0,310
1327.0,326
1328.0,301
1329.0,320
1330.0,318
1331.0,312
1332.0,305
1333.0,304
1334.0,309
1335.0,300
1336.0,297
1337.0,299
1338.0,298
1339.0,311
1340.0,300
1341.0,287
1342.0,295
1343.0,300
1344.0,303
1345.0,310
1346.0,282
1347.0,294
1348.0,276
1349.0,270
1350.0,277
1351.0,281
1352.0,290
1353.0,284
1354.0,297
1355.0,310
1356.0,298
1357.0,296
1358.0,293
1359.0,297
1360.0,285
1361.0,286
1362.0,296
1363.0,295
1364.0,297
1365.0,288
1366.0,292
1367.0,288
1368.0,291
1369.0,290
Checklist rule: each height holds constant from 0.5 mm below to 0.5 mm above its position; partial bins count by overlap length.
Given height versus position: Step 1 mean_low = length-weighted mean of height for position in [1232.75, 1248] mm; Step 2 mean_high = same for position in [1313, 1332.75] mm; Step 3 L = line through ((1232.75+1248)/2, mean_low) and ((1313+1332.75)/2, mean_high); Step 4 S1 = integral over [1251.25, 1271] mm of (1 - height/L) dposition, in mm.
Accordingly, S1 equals 7.5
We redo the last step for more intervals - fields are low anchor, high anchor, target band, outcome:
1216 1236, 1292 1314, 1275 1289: 2.30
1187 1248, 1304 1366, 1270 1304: 6.33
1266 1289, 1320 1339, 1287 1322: -1.99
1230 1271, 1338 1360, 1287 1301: -1.35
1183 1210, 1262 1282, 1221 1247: 0.30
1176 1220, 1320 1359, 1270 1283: 3.44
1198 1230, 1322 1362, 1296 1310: 1.39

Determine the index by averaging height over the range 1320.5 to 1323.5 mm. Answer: 324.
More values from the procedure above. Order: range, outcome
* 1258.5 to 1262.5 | 151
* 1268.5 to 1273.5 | 208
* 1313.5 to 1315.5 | 330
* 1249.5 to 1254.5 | 142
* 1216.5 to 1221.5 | 364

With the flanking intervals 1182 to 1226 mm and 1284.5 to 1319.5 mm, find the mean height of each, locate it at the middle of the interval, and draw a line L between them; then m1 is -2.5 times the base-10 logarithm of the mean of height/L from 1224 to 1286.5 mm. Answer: 0.40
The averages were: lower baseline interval 355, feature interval 221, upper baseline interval 284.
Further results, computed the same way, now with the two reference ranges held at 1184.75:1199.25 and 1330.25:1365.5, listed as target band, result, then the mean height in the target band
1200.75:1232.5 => -0.09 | 358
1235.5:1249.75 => 0.44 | 215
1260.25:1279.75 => 0.49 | 201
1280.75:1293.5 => 0.22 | 254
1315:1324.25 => -0.06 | 321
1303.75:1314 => 0.00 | 305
